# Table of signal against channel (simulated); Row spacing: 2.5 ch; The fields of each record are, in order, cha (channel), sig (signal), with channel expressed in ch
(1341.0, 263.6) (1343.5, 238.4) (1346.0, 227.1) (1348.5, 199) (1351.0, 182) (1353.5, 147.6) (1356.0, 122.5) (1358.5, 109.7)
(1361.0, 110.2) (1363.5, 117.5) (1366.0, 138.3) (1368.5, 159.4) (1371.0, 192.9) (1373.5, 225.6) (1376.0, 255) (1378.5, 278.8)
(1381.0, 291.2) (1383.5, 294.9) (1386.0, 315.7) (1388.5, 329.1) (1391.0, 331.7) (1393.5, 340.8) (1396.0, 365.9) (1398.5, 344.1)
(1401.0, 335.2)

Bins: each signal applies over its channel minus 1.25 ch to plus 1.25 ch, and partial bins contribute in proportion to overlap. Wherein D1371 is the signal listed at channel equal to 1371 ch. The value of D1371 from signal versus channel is 192.9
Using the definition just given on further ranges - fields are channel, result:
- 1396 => 365.9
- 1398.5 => 344.1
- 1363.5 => 117.5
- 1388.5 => 329.1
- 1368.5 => 159.4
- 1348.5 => 199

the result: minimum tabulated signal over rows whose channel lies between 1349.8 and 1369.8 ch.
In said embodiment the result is 109.7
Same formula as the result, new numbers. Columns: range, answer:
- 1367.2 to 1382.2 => 159.4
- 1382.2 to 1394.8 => 294.9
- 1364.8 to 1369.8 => 138.3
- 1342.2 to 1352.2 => 182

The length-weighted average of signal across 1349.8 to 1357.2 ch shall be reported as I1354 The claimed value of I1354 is 151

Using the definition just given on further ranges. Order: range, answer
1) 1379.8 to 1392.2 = 313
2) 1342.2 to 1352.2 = 212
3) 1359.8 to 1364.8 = 114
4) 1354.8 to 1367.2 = 120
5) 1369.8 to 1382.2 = 249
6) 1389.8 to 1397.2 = 346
